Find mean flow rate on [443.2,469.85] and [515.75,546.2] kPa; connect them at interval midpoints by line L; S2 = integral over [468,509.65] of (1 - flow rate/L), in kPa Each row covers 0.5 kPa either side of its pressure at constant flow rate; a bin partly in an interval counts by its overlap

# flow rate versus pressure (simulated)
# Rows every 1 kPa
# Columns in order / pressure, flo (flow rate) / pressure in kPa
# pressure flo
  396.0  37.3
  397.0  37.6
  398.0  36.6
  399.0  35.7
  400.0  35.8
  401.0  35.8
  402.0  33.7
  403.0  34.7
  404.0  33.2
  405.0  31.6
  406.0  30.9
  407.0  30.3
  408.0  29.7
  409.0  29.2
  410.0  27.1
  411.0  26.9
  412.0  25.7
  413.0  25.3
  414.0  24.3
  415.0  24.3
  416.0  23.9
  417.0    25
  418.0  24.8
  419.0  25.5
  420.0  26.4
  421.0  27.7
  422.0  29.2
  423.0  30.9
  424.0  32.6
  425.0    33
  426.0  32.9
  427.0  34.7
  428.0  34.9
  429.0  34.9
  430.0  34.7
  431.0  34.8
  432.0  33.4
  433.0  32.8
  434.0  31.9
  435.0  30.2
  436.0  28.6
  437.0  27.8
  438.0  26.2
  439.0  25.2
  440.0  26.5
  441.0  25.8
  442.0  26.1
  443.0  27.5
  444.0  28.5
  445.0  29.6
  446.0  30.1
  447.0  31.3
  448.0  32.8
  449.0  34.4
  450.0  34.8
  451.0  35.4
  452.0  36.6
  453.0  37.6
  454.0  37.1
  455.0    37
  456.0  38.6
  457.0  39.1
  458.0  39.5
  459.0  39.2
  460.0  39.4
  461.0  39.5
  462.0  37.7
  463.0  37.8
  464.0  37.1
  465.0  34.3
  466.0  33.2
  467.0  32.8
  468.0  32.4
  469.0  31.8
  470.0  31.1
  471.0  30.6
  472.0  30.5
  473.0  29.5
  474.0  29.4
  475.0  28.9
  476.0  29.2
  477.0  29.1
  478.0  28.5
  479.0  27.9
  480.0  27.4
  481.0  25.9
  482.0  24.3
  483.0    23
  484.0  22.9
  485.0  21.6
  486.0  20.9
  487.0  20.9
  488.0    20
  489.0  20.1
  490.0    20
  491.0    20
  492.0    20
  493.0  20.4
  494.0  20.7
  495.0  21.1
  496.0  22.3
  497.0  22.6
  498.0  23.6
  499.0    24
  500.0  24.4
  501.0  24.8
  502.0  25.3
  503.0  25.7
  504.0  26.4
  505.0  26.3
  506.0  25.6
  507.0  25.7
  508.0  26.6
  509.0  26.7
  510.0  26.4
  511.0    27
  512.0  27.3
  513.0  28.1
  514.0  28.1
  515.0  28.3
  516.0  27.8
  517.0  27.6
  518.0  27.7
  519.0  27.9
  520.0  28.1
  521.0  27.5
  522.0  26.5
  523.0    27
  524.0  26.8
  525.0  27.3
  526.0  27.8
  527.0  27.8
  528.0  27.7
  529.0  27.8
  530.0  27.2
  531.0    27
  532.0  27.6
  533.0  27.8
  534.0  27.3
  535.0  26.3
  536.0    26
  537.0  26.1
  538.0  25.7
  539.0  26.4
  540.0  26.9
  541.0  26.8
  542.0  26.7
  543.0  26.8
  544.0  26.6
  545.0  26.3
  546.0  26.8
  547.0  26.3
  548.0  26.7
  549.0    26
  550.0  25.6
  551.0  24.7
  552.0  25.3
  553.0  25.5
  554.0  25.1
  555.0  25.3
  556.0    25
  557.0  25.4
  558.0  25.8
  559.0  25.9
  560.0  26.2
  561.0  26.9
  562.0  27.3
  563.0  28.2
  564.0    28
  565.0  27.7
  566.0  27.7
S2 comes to 8.6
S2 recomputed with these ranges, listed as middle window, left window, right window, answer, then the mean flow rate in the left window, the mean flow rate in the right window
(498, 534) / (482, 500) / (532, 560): -4.9 kPa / 21.6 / 26.1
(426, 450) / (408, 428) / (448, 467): 1.3 kPa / 28.1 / 36.9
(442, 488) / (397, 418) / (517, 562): -4.7 kPa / 30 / 26.6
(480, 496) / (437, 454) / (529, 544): 4.0 kPa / 30.6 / 26.8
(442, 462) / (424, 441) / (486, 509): -4.4 kPa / 31.3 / 23.1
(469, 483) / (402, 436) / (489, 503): -2.4 kPa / 30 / 22.3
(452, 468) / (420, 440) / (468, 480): -3.7 kPa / 31.1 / 29.7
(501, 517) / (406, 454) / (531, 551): 0.5 kPa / 29.9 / 26.5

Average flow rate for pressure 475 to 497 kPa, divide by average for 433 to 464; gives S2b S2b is 0.70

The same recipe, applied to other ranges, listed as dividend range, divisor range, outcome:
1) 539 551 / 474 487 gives 1.03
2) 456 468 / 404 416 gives 1.33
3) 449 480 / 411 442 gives 1.17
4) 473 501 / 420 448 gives 0.78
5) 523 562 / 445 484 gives 0.81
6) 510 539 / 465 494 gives 1.04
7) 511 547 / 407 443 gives 0.94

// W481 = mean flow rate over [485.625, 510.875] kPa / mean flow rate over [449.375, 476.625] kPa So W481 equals 0.67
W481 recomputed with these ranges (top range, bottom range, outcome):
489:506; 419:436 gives 0.72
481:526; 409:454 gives 0.83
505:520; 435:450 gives 0.94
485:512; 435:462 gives 0.71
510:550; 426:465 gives 0.81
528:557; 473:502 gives 1.11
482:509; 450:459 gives 0.61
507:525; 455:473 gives 0.77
